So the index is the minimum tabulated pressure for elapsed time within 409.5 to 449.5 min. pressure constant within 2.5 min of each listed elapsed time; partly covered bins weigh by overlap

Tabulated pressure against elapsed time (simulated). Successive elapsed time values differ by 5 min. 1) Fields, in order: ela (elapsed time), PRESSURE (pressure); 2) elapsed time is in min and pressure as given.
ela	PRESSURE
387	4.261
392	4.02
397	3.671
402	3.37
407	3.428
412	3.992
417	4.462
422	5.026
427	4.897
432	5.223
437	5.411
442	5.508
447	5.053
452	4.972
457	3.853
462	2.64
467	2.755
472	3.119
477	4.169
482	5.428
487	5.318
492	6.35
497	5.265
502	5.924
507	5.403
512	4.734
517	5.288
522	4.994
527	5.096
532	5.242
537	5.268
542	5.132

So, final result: 3.992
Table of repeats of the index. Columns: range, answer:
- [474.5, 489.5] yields 4.169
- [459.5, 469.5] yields 2.64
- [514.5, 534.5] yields 4.994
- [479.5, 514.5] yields 4.734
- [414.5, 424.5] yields 4.462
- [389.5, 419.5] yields 3.37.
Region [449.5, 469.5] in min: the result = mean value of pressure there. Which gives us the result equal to 3.55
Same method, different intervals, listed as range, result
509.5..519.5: 5.01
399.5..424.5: 4.06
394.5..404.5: 3.52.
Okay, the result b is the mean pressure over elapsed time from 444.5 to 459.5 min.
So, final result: 4.63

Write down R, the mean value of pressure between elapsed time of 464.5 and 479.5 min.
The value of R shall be 3.35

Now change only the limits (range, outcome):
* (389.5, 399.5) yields 3.85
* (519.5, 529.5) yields 5.04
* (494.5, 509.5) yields 5.53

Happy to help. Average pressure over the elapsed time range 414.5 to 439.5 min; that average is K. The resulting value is 5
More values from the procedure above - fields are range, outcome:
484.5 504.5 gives 5.71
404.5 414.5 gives 3.71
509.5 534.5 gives 5.07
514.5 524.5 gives 5.14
